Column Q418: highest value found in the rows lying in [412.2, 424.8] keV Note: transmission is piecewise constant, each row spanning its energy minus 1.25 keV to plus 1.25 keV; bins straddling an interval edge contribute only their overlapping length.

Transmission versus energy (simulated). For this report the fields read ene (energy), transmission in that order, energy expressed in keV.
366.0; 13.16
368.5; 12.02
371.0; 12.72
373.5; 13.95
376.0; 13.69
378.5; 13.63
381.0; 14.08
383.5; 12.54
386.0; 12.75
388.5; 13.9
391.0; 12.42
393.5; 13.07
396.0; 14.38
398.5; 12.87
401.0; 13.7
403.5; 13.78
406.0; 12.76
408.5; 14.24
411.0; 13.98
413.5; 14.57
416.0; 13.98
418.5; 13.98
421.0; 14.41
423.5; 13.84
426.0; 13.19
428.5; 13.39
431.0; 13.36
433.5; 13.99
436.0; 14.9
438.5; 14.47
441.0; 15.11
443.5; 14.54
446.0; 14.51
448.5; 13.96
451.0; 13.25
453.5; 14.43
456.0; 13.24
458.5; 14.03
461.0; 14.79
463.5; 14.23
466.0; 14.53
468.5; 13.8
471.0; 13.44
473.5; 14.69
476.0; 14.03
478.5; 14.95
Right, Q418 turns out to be 14.57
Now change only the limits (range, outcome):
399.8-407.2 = 13.78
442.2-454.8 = 14.54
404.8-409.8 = 14.24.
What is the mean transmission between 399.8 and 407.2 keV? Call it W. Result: 13.4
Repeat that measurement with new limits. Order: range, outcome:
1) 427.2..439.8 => 14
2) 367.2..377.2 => 13.1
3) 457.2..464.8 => 14.3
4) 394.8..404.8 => 13.7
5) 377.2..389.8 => 13.4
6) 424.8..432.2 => 13.3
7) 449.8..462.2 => 13.9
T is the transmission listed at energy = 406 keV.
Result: 12.76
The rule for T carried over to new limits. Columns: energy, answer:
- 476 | 14.03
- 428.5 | 13.39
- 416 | 13.98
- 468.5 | 13.8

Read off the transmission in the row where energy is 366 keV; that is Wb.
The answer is 13.16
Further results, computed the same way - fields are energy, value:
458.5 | 14.03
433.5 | 13.99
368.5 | 12.02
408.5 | 14.24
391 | 12.42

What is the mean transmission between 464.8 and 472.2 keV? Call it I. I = 13.9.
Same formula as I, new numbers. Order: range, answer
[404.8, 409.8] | 13.5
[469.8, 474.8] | 14.1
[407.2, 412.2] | 14.1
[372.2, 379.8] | 13.8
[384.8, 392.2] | 13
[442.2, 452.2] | 14.1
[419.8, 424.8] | 14.1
